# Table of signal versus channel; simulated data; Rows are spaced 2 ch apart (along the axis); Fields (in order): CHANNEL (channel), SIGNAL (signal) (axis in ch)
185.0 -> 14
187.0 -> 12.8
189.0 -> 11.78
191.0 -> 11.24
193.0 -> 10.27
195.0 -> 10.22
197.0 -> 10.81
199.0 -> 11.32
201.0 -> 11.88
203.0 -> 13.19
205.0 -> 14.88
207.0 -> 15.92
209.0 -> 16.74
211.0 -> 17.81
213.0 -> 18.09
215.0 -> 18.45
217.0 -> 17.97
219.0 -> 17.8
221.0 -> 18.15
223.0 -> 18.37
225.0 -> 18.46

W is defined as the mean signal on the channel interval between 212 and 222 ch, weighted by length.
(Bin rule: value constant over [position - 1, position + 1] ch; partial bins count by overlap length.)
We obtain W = 18.1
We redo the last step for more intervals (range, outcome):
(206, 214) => 17.1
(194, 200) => 10.8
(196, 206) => 12.4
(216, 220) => 17.9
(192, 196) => 10.2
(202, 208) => 14.7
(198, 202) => 11.6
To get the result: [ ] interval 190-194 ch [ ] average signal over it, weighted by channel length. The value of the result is 10.8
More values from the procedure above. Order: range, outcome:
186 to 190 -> 12.3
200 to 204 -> 12.5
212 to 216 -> 18.3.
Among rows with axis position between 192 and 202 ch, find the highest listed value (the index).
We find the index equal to 11.88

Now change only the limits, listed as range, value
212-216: 18.45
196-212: 17.81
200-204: 13.19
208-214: 18.09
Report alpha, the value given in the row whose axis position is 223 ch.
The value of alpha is 18.37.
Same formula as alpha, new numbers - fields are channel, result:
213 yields 18.09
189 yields 11.78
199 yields 11.32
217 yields 17.97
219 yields 17.8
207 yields 15.92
